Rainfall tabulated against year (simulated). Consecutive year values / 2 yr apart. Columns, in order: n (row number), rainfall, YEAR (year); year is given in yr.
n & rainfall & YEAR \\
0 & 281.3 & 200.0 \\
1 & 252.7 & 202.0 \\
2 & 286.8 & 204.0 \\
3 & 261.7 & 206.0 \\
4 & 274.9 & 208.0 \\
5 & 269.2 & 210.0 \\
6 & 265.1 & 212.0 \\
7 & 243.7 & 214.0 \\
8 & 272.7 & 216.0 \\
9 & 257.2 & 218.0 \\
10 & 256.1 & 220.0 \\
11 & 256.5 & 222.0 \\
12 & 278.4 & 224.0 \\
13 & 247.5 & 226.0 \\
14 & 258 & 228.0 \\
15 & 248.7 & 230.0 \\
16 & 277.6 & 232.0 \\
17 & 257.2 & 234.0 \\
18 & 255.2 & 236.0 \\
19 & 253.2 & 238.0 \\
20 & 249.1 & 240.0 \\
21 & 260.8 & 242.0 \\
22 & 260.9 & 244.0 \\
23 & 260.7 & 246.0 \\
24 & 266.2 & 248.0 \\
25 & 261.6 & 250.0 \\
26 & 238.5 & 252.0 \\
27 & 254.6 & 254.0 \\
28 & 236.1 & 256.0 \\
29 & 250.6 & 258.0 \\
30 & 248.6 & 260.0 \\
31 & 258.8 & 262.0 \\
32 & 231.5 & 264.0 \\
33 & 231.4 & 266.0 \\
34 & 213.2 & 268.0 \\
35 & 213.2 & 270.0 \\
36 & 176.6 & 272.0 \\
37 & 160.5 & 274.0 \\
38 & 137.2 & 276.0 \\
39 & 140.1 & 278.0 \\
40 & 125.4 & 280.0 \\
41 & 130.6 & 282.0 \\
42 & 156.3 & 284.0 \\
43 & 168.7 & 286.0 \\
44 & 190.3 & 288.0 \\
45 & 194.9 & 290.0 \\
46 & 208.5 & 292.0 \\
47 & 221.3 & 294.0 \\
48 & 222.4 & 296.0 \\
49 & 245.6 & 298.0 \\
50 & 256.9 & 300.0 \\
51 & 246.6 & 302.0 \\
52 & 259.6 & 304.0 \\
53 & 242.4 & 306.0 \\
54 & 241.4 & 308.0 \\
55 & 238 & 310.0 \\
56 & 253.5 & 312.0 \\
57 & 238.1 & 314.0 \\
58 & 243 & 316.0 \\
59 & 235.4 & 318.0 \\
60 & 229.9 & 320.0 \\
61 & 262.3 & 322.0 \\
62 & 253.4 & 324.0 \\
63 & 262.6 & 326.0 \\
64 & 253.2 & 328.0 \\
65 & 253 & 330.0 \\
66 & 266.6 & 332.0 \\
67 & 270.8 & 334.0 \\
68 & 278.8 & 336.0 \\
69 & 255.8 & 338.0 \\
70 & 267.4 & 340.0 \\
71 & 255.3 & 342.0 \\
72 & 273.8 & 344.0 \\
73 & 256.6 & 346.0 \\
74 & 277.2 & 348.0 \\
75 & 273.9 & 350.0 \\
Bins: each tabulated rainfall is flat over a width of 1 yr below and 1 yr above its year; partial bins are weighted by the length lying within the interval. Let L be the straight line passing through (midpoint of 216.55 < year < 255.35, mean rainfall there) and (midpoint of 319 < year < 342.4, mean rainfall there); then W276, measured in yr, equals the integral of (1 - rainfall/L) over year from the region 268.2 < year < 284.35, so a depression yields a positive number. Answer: 6.3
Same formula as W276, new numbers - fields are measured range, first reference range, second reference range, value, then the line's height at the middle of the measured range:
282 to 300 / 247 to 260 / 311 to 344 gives 3.8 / 253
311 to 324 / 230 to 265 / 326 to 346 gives 0.8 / 261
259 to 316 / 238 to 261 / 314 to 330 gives 9.3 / 251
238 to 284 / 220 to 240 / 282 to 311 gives 4.4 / 240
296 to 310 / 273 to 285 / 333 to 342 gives -3.9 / 193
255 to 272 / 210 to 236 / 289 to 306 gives 0.9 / 245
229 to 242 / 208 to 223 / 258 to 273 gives -0.5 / 247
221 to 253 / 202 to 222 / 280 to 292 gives -3.7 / 232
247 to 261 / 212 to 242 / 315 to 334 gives 0.3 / 257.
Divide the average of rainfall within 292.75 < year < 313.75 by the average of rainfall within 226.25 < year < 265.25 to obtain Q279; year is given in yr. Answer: 1.0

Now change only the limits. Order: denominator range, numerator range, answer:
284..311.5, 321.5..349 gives 1.18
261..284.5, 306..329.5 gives 1.36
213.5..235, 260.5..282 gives 0.72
